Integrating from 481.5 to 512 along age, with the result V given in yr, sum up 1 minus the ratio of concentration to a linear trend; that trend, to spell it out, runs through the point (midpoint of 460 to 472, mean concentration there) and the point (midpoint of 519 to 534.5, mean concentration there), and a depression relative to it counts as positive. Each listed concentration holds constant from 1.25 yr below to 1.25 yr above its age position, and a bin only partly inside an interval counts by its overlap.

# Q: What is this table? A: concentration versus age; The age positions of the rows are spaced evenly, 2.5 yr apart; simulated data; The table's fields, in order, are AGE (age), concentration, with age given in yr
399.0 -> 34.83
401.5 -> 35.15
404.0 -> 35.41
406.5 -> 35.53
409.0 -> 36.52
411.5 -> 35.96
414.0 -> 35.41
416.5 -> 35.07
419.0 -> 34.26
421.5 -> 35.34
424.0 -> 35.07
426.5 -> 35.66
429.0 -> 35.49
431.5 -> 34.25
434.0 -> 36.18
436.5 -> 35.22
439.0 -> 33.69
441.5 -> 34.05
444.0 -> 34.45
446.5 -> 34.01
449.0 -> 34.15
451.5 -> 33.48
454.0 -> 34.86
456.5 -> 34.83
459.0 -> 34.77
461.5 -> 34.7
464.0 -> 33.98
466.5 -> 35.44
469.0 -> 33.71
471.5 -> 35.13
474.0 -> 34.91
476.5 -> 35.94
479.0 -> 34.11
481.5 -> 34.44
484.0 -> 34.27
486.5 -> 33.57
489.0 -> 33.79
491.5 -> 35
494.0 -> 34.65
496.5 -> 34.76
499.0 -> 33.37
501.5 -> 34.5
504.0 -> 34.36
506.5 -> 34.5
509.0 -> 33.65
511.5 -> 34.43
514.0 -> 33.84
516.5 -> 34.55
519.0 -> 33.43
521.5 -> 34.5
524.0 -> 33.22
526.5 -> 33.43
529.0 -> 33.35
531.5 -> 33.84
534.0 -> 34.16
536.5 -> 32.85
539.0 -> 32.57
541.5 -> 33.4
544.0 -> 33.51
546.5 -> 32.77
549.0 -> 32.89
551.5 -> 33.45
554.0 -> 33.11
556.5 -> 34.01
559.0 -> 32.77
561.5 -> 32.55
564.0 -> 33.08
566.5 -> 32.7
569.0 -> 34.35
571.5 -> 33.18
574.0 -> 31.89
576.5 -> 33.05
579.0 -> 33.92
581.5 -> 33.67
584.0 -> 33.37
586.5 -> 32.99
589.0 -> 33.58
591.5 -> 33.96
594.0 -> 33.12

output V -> -0.1 yr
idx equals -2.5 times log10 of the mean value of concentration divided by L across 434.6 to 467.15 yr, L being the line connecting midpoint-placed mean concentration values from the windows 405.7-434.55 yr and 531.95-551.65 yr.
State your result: 0.01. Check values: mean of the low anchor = 35.4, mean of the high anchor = 33.2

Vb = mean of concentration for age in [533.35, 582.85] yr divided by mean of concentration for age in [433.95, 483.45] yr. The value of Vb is 1.0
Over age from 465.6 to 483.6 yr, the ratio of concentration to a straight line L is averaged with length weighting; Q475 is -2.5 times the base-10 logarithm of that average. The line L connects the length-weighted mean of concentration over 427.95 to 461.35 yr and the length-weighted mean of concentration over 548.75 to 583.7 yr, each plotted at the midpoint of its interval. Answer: -0.02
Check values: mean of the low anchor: 34.6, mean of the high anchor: 33.2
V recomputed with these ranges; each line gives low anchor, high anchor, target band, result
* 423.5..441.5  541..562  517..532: 0.0 yr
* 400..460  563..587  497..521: -0.1 yr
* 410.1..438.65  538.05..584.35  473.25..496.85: -0.1 yr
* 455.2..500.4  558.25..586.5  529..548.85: 0.2 yr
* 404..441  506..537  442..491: 0.2 yr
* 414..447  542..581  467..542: -0.4 yr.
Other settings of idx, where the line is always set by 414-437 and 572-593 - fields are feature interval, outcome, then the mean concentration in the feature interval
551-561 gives 0.01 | 33.3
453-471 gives 0.00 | 34.6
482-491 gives 0.01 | 34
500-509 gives 0.00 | 34.3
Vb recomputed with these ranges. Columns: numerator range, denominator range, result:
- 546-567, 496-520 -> 0.97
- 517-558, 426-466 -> 0.97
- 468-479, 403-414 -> 0.97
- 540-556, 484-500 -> 0.97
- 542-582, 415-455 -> 0.96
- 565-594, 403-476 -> 0.96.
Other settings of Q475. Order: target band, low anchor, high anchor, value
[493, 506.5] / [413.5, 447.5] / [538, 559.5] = -0.01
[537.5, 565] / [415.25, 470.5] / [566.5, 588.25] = 0.01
